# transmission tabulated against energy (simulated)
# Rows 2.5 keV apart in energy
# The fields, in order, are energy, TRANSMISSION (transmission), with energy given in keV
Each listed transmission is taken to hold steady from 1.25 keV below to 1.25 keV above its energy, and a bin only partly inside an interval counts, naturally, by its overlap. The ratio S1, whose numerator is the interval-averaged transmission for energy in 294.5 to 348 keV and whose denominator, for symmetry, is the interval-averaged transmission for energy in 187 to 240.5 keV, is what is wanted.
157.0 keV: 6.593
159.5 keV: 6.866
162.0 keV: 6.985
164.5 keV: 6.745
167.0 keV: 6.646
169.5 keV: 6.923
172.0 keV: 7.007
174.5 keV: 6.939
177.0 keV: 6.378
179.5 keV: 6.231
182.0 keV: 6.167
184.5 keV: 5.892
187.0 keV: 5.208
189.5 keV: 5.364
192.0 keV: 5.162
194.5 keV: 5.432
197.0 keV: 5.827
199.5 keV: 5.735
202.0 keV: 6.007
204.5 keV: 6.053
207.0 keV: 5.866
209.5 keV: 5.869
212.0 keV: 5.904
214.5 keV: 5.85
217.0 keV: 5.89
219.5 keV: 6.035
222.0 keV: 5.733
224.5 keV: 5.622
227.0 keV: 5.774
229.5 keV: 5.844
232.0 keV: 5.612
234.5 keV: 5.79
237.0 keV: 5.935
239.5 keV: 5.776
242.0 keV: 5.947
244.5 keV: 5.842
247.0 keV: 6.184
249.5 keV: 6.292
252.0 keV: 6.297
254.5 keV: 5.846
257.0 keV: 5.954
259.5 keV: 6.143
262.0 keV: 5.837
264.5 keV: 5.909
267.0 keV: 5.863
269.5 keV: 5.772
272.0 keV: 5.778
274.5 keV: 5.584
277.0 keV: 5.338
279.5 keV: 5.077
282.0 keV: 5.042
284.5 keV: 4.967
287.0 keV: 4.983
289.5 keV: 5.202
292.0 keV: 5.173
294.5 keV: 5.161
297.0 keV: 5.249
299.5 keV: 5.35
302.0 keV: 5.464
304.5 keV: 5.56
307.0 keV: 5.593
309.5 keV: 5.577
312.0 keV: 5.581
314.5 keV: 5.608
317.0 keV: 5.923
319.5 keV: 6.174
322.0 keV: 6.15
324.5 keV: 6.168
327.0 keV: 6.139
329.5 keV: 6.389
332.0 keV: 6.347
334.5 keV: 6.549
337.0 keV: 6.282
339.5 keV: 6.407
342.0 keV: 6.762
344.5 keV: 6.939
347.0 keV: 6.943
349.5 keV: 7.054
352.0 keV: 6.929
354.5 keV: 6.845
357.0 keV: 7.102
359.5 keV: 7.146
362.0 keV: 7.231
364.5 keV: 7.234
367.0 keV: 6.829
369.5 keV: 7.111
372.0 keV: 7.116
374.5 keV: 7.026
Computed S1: 1.05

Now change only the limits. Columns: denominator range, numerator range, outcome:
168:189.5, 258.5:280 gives 0.91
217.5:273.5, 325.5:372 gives 1.15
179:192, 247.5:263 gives 1.07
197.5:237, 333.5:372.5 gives 1.18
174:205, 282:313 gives 0.91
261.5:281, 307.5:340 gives 1.08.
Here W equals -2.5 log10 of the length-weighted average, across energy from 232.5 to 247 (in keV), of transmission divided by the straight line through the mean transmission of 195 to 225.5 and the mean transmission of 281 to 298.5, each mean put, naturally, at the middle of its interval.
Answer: -0.06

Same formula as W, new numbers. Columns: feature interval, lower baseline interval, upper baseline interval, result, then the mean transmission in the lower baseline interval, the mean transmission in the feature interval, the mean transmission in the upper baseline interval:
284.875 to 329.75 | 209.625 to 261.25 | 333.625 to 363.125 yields 0.16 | 5.91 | 5.61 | 6.85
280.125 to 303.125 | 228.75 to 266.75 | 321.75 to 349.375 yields 0.20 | 5.95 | 5.17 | 6.5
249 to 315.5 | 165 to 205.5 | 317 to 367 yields 0.16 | 6.07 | 5.55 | 6.66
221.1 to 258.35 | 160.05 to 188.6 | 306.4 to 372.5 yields 0.10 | 6.46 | 5.9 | 6.53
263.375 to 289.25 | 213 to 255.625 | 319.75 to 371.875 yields 0.15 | 5.9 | 5.42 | 6.73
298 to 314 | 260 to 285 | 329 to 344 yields 0.10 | 5.55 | 5.52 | 6.48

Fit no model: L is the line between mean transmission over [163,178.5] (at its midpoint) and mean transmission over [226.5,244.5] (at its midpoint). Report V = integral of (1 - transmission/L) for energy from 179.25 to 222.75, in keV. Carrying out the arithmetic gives 3.7 keV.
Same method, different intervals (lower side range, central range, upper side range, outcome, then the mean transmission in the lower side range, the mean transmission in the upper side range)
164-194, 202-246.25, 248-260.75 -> 2.08 keV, 6.19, 6.11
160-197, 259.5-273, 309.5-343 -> 0.71 keV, 6.22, 6.16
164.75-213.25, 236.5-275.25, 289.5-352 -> 0.62 keV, 6.05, 6.02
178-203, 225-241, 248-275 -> 0.18 keV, 5.71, 5.95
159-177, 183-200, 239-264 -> 2.80 keV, 6.84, 6.02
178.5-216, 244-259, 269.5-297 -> -1.76 keV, 5.77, 5.26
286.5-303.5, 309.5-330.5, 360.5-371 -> -0.30 keV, 5.24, 7.1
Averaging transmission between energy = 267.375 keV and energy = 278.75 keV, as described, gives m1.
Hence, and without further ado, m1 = 5.61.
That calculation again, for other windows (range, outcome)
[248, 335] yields 5.71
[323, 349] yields 6.51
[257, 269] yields 5.93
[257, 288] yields 5.55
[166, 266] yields 5.97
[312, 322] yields 5.89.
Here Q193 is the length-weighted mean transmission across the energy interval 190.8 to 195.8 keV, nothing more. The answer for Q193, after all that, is 5.3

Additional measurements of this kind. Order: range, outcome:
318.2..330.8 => 6.2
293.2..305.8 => 5.36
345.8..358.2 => 6.97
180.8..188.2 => 5.76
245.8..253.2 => 6.26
